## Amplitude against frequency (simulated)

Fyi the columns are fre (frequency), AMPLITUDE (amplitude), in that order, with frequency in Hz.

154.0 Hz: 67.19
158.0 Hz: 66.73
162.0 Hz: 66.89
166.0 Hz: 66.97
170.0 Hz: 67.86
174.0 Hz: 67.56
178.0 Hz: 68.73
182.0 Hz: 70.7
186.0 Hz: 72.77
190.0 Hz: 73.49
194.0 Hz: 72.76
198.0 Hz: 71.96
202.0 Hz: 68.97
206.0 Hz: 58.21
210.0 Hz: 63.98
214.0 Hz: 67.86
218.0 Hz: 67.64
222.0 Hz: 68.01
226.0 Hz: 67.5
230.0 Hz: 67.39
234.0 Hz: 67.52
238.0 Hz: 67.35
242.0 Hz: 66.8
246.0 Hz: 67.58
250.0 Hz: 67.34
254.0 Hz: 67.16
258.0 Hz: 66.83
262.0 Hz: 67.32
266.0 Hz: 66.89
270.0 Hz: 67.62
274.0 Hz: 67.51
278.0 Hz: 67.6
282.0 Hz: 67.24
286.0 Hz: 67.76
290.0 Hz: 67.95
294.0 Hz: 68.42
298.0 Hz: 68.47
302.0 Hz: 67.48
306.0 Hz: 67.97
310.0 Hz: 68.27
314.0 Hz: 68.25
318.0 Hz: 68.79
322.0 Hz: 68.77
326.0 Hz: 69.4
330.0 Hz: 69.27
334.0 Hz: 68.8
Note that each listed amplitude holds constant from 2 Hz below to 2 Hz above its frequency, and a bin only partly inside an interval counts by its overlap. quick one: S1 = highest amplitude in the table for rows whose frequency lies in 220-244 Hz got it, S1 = 68.01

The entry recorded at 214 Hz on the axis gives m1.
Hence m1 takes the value 67.86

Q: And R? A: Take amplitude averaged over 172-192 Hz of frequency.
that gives 70.7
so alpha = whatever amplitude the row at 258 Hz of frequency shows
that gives 66.83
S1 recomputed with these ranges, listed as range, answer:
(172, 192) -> 73.49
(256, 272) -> 67.62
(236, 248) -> 67.58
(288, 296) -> 68.42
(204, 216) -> 67.86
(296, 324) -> 68.79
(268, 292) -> 67.95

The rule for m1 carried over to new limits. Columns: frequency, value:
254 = 67.16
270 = 67.62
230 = 67.39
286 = 67.76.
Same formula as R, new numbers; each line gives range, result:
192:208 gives 68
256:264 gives 67.1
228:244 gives 67.3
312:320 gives 68.5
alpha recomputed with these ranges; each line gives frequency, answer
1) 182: 70.7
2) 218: 67.64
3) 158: 66.73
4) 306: 67.97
